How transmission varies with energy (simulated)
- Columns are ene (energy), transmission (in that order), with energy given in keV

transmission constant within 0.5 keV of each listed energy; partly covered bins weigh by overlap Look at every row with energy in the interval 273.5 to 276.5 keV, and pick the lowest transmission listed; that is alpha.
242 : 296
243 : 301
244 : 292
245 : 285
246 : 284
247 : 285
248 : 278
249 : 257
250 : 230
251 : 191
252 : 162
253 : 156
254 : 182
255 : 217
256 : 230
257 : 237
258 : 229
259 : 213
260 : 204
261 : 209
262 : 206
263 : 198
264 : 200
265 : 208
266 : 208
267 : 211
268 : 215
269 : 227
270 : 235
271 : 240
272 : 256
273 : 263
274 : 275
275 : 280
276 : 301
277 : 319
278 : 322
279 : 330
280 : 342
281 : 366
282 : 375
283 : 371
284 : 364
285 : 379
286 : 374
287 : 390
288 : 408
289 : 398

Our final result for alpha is 275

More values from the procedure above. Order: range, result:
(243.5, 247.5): 284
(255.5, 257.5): 230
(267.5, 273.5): 215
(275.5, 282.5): 301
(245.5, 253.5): 156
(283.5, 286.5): 364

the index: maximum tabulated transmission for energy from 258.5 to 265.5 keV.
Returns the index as 213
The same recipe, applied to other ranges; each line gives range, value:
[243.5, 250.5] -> 292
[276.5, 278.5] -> 322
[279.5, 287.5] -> 390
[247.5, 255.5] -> 278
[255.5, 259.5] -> 237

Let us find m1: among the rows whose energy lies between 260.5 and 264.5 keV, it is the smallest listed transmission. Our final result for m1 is 198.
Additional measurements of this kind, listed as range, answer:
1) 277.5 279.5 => 322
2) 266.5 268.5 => 211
